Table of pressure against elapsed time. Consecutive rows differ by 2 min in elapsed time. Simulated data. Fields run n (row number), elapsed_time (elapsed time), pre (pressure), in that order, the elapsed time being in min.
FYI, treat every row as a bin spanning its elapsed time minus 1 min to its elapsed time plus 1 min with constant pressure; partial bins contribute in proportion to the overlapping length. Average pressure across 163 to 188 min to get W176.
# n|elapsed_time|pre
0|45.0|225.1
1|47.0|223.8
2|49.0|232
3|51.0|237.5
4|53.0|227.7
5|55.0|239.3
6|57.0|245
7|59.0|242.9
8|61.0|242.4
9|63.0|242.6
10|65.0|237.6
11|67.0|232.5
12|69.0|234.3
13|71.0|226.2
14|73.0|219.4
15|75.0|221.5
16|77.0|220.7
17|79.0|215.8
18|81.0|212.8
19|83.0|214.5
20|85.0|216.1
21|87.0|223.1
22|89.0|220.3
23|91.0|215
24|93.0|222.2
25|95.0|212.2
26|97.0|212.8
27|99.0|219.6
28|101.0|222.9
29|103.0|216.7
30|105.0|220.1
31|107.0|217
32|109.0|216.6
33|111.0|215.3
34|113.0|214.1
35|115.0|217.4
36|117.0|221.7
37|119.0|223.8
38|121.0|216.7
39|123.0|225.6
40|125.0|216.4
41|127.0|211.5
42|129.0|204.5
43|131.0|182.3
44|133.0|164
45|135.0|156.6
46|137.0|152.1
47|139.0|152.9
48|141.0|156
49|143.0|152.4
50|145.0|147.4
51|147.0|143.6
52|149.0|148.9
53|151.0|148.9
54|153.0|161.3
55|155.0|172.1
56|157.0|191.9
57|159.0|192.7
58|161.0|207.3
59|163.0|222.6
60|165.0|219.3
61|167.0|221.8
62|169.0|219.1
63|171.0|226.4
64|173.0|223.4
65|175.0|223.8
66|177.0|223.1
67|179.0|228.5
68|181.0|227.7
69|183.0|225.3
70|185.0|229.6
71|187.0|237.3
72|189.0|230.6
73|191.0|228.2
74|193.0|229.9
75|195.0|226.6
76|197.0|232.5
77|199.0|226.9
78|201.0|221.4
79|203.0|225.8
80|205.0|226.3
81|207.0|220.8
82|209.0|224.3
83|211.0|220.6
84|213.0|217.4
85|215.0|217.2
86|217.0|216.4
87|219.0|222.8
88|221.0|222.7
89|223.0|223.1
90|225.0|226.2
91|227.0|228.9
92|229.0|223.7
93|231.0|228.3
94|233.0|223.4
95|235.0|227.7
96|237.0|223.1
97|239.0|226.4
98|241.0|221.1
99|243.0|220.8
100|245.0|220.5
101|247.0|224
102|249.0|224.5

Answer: 225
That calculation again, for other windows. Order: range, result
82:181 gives 201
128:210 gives 201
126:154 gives 163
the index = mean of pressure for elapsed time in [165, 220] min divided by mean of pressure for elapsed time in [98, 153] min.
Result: 1.17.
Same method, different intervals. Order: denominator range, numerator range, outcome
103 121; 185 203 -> 1.05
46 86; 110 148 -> 0.82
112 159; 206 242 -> 1.22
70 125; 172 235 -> 1.03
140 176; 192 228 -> 1.19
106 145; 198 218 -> 1.14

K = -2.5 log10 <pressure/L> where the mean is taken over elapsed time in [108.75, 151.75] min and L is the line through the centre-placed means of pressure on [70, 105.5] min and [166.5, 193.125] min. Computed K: 0.20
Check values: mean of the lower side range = 218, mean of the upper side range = 227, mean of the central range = 186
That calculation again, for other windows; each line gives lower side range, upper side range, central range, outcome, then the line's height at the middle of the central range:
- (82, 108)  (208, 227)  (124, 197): 0.11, 220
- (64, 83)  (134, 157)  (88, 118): -0.12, 196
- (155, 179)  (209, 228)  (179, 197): -0.06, 217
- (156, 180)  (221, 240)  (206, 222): 0.01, 223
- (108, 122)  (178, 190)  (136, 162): 0.34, 224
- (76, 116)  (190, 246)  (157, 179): 0.02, 221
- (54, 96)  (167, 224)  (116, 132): 0.06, 226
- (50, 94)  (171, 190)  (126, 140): 0.29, 228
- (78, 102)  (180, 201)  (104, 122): 0.01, 220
